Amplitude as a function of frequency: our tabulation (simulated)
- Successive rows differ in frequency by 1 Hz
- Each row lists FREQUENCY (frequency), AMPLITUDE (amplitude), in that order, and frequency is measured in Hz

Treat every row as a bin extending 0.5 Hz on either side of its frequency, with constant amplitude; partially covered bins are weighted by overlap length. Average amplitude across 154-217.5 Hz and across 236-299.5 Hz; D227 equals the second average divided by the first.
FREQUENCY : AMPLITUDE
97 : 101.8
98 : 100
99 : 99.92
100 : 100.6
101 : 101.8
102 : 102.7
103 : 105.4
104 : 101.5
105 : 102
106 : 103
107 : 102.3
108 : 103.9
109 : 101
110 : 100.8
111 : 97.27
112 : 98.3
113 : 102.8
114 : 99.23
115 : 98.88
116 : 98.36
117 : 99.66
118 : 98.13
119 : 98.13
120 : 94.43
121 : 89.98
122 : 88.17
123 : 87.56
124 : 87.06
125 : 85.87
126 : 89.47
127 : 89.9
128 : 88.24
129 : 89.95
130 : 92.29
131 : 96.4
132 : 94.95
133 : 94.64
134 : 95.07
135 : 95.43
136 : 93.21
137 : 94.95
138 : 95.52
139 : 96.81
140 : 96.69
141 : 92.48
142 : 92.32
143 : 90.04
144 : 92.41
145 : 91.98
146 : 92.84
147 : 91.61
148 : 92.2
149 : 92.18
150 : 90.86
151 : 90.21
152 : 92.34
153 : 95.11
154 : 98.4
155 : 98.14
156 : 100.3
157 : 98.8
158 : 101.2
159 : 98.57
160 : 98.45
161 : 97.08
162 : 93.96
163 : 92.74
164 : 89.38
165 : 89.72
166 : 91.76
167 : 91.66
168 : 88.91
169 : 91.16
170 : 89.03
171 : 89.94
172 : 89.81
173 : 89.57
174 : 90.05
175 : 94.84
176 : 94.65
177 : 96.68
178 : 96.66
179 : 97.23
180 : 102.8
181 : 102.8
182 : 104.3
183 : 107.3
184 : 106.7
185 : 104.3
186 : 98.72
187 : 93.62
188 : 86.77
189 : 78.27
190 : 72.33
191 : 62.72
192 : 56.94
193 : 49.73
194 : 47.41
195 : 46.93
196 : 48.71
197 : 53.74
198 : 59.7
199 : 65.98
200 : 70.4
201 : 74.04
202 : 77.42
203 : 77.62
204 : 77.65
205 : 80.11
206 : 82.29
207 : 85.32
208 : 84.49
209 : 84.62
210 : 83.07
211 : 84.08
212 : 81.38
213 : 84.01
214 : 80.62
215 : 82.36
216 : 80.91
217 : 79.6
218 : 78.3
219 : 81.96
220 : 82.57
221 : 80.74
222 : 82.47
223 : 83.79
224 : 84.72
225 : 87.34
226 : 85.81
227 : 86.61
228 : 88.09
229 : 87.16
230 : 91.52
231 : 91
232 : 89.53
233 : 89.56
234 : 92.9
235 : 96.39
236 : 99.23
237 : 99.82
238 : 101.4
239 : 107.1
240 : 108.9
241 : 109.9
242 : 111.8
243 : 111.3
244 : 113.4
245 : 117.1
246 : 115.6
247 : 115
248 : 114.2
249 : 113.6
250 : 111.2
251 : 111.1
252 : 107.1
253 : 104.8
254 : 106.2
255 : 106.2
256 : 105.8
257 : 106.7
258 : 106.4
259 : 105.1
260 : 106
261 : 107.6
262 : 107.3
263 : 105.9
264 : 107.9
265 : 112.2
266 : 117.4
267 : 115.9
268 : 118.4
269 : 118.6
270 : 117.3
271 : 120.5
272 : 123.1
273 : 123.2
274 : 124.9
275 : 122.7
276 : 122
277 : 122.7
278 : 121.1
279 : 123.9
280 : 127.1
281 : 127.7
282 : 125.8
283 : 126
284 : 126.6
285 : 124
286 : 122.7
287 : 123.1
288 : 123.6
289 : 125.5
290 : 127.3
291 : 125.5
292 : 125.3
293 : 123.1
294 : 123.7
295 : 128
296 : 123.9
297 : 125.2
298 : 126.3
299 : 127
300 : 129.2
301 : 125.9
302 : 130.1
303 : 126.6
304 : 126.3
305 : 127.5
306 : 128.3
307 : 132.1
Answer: 1.37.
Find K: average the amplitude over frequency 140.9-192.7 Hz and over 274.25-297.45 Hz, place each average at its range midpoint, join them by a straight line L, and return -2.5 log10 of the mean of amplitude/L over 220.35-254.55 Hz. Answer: 0.12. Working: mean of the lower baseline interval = 92.6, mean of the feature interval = 99.8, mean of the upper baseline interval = 125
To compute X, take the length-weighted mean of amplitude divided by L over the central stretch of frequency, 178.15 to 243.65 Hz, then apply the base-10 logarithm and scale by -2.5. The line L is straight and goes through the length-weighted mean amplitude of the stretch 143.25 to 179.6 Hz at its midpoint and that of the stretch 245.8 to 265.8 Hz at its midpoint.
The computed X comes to 0.20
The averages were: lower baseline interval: 93.6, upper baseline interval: 109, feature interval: 84.9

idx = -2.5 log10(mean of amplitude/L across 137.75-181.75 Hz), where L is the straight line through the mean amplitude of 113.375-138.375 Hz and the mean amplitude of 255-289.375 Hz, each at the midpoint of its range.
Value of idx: 0.056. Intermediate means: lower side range 93.5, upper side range 118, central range 94.1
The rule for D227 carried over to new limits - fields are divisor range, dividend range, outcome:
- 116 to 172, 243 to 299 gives 1.26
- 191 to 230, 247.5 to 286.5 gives 1.52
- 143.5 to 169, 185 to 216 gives 0.79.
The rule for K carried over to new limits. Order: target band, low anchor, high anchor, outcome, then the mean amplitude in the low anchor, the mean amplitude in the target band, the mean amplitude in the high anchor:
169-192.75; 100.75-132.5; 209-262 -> 0.06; 96.5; 91.1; 96.9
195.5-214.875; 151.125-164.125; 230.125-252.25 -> 0.32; 96.5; 75.7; 106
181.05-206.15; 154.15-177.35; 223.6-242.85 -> 0.24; 93.8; 75.7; 95.5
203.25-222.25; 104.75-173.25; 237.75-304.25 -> 0.30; 94.4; 81.9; 118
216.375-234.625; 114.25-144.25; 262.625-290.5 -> 0.29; 93.3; 85.8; 121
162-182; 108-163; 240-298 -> 0.08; 94.7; 93.4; 117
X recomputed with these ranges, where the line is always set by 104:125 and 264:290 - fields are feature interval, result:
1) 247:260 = 0.097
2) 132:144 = 0.074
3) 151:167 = 0.095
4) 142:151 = 0.118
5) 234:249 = 0.081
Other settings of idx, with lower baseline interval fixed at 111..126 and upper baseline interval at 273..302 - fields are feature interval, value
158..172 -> 0.11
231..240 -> 0.19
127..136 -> 0.04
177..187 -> 0.05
